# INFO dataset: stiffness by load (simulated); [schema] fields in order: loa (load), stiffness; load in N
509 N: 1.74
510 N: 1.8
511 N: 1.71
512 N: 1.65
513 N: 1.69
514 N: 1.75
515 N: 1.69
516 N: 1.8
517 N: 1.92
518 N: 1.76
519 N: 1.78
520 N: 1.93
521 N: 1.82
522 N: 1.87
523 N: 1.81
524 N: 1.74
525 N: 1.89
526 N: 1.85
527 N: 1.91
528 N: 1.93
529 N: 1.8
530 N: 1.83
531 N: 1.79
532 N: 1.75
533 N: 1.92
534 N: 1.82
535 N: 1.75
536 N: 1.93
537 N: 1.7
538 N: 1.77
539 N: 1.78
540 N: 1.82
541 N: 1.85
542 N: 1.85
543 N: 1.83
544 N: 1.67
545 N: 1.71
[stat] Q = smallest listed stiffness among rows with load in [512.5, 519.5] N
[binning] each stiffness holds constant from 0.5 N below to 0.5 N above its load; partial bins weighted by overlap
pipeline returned 1.69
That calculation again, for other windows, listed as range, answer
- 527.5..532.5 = 1.75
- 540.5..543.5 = 1.83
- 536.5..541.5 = 1.7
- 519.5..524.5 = 1.74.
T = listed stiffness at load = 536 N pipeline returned 1.93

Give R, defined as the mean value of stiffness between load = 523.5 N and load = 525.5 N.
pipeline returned 1.81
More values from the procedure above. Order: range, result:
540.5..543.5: 1.84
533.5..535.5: 1.79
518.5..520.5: 1.85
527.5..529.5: 1.86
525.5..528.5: 1.9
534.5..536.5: 1.84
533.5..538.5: 1.79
